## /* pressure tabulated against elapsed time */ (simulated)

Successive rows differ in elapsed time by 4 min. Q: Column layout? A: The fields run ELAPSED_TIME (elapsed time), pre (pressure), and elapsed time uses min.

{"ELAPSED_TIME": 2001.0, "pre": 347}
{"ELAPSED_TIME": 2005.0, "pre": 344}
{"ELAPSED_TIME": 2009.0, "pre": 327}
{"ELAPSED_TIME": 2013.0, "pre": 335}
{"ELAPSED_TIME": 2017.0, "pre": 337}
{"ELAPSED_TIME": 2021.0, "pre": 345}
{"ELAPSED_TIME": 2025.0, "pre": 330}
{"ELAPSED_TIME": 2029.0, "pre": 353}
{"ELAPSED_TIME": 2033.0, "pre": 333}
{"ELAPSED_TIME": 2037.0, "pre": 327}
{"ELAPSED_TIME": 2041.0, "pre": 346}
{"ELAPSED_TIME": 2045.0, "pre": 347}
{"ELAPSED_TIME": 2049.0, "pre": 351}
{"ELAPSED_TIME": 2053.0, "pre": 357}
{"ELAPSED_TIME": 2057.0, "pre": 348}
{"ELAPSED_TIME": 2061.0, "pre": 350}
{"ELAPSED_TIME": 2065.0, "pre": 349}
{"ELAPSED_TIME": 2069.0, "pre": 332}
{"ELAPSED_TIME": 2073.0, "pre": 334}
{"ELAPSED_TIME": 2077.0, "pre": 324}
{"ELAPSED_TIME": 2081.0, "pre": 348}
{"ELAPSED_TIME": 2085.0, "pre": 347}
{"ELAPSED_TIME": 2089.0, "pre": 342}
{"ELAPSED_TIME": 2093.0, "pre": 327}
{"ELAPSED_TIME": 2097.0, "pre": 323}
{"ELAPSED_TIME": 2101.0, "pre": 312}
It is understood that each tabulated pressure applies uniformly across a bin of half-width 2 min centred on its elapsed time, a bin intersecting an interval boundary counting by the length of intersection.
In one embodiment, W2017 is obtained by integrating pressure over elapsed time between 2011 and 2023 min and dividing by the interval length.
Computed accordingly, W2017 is 339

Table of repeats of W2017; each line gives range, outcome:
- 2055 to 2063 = 349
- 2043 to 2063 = 351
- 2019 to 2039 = 338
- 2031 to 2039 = 330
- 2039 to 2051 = 348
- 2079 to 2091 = 346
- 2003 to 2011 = 336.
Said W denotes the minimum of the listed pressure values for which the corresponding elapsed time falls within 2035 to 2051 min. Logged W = 327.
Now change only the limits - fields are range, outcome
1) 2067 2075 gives 332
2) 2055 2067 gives 348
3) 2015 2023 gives 337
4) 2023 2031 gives 330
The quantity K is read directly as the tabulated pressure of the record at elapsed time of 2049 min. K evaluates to 351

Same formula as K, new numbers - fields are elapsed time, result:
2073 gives 334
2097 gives 323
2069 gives 332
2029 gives 353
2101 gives 312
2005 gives 344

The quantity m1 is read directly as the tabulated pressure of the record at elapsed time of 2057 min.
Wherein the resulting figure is 348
